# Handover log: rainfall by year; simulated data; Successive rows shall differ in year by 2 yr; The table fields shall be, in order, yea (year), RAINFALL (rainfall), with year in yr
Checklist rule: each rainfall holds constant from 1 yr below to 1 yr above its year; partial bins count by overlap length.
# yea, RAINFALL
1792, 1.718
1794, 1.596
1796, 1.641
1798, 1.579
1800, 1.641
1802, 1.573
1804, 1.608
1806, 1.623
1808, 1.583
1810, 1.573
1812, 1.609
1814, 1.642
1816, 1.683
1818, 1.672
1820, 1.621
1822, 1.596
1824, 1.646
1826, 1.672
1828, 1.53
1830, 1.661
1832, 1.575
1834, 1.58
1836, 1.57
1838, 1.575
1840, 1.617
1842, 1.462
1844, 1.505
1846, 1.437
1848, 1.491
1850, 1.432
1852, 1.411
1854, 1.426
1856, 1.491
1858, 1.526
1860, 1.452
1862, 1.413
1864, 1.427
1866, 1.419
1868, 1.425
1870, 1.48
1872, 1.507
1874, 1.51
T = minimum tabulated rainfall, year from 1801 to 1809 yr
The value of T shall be 1.573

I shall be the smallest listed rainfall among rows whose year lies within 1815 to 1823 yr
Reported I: 1.596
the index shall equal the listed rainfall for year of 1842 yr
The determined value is 1.462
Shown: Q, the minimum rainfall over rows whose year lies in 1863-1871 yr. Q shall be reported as 1.419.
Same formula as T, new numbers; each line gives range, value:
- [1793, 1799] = 1.579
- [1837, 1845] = 1.462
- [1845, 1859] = 1.411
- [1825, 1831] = 1.53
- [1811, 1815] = 1.609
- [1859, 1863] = 1.413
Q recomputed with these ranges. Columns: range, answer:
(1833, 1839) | 1.57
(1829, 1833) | 1.575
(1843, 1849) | 1.437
